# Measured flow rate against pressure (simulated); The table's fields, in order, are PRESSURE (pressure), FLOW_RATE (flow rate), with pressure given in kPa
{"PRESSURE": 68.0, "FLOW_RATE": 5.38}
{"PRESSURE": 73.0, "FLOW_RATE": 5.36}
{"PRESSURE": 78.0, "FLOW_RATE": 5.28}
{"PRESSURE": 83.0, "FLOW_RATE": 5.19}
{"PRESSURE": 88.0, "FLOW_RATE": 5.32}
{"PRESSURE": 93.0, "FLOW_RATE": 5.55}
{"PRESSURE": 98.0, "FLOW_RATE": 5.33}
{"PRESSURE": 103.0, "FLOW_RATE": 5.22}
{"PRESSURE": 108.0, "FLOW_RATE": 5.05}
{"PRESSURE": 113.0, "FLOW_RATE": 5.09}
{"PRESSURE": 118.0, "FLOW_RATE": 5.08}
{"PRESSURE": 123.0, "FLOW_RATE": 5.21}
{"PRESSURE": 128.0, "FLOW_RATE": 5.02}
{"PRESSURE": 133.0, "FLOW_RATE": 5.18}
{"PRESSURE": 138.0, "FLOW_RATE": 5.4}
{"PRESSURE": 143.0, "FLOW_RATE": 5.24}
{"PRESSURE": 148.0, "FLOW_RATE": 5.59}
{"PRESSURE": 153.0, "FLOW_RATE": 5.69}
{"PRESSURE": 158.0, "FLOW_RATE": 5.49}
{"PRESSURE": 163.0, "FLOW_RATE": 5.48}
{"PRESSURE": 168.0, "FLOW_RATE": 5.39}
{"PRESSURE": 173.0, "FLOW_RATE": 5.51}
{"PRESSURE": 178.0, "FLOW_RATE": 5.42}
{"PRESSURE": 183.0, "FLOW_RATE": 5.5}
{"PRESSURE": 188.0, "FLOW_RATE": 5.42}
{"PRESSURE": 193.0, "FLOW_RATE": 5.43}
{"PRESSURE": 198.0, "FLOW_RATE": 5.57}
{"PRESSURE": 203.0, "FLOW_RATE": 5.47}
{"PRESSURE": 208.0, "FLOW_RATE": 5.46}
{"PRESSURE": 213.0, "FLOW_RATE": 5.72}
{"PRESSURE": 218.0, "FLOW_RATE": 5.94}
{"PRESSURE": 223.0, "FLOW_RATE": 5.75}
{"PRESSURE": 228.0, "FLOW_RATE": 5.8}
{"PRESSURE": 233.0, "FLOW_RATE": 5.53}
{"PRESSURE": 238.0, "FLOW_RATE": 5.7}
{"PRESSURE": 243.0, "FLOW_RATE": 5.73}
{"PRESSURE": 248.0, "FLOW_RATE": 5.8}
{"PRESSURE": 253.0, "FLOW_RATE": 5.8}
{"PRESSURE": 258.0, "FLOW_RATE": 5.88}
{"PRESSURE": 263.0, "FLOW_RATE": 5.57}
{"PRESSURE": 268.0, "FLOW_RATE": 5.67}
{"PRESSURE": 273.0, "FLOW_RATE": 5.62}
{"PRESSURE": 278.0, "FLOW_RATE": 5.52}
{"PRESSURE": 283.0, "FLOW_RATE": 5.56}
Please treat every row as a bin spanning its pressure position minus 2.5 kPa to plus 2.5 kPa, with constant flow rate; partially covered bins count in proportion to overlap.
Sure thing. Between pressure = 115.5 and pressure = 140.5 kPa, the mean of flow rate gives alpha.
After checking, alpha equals 5.18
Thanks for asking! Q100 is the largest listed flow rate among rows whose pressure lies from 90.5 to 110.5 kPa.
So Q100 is 5.55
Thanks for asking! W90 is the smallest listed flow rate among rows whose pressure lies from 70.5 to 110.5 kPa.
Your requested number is 5.05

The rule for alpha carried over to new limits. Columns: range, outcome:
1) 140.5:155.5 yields 5.51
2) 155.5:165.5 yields 5.49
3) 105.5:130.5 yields 5.09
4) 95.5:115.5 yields 5.17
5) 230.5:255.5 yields 5.71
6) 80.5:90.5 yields 5.26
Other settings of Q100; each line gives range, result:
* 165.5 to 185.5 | 5.51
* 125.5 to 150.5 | 5.59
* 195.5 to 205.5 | 5.57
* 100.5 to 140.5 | 5.4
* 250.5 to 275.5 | 5.88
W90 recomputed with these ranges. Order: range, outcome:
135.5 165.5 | 5.24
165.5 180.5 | 5.39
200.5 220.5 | 5.46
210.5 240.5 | 5.53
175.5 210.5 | 5.42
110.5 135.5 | 5.02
